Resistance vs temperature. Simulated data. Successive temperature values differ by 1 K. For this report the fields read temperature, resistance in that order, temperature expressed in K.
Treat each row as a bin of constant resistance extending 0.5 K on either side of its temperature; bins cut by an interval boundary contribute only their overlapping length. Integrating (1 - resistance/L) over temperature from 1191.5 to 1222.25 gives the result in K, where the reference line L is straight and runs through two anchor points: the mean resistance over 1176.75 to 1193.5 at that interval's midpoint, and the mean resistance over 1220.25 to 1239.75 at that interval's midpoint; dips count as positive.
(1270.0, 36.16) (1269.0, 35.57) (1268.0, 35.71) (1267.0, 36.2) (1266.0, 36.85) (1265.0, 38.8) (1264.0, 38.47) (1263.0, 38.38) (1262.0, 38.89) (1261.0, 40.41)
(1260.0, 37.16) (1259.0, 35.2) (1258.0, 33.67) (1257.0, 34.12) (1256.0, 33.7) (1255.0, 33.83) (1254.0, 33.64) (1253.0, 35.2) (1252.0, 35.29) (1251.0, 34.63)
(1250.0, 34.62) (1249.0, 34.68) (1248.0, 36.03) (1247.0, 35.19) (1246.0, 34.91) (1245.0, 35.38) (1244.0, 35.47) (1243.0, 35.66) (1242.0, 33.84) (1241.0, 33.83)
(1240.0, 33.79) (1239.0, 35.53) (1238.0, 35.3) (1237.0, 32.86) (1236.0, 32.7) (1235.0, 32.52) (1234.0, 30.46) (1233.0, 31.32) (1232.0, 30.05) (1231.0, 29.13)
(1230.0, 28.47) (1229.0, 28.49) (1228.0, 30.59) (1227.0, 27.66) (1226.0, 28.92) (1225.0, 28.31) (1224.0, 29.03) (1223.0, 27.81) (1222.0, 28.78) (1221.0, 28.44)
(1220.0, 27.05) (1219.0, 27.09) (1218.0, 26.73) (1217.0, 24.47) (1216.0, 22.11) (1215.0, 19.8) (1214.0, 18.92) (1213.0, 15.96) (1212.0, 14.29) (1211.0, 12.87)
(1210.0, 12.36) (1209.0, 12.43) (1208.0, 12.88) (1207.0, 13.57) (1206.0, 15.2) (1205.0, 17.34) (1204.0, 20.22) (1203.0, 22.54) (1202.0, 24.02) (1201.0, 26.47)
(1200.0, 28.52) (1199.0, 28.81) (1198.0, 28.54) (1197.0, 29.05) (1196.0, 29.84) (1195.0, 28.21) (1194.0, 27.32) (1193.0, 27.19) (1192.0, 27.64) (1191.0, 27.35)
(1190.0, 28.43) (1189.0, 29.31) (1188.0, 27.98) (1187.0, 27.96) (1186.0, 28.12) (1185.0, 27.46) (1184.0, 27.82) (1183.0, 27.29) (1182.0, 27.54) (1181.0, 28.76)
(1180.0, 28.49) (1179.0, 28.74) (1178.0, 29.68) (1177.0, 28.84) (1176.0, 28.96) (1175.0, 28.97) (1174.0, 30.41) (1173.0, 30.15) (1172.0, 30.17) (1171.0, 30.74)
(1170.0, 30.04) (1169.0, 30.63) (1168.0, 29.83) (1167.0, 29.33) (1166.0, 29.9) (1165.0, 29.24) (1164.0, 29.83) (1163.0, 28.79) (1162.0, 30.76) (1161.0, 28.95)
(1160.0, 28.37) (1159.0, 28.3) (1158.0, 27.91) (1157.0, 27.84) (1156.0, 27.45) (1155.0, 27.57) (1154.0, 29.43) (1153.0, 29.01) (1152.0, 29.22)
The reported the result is 7.0 K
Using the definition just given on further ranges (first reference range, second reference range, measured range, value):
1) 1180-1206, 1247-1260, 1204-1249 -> 6.6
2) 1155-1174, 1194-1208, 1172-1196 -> -1.9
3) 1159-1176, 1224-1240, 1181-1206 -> 2.9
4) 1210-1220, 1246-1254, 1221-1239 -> -2.6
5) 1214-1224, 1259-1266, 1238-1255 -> -0.6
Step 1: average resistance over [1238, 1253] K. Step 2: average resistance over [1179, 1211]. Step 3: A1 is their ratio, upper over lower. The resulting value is 1.4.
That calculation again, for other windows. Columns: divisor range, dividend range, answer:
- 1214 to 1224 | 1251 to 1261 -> 1.36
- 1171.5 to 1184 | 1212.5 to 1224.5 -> 0.85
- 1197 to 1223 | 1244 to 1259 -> 1.62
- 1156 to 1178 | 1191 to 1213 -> 0.74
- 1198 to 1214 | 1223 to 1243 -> 1.66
